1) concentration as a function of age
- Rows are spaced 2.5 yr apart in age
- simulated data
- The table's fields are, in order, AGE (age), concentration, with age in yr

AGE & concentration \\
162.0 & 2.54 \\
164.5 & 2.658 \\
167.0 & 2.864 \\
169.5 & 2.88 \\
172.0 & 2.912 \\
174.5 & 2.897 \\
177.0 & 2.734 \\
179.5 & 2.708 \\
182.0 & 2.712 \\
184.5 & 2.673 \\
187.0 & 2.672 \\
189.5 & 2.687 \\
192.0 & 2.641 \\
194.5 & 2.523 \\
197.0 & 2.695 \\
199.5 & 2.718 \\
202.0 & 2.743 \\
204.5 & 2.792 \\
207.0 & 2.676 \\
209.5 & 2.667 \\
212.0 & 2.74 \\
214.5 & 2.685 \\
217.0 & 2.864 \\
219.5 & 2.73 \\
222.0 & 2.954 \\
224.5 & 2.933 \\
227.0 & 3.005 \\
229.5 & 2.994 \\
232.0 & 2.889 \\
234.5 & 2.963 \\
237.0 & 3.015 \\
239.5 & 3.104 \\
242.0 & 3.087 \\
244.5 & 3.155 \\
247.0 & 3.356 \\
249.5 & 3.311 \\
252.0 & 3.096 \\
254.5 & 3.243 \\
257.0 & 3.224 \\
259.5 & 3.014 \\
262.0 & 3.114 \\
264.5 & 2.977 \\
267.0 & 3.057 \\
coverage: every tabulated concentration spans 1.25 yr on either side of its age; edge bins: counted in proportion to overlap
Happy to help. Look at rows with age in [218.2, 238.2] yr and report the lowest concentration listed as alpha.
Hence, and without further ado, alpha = 2.73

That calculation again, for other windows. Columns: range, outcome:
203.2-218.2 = 2.667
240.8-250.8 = 3.087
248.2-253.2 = 3.096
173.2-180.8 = 2.708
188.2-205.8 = 2.523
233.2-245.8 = 2.963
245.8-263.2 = 3.014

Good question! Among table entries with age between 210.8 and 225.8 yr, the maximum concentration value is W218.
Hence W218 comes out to 2.954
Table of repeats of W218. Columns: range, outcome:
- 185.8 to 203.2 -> 2.743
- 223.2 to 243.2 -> 3.104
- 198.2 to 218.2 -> 2.864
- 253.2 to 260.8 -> 3.243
